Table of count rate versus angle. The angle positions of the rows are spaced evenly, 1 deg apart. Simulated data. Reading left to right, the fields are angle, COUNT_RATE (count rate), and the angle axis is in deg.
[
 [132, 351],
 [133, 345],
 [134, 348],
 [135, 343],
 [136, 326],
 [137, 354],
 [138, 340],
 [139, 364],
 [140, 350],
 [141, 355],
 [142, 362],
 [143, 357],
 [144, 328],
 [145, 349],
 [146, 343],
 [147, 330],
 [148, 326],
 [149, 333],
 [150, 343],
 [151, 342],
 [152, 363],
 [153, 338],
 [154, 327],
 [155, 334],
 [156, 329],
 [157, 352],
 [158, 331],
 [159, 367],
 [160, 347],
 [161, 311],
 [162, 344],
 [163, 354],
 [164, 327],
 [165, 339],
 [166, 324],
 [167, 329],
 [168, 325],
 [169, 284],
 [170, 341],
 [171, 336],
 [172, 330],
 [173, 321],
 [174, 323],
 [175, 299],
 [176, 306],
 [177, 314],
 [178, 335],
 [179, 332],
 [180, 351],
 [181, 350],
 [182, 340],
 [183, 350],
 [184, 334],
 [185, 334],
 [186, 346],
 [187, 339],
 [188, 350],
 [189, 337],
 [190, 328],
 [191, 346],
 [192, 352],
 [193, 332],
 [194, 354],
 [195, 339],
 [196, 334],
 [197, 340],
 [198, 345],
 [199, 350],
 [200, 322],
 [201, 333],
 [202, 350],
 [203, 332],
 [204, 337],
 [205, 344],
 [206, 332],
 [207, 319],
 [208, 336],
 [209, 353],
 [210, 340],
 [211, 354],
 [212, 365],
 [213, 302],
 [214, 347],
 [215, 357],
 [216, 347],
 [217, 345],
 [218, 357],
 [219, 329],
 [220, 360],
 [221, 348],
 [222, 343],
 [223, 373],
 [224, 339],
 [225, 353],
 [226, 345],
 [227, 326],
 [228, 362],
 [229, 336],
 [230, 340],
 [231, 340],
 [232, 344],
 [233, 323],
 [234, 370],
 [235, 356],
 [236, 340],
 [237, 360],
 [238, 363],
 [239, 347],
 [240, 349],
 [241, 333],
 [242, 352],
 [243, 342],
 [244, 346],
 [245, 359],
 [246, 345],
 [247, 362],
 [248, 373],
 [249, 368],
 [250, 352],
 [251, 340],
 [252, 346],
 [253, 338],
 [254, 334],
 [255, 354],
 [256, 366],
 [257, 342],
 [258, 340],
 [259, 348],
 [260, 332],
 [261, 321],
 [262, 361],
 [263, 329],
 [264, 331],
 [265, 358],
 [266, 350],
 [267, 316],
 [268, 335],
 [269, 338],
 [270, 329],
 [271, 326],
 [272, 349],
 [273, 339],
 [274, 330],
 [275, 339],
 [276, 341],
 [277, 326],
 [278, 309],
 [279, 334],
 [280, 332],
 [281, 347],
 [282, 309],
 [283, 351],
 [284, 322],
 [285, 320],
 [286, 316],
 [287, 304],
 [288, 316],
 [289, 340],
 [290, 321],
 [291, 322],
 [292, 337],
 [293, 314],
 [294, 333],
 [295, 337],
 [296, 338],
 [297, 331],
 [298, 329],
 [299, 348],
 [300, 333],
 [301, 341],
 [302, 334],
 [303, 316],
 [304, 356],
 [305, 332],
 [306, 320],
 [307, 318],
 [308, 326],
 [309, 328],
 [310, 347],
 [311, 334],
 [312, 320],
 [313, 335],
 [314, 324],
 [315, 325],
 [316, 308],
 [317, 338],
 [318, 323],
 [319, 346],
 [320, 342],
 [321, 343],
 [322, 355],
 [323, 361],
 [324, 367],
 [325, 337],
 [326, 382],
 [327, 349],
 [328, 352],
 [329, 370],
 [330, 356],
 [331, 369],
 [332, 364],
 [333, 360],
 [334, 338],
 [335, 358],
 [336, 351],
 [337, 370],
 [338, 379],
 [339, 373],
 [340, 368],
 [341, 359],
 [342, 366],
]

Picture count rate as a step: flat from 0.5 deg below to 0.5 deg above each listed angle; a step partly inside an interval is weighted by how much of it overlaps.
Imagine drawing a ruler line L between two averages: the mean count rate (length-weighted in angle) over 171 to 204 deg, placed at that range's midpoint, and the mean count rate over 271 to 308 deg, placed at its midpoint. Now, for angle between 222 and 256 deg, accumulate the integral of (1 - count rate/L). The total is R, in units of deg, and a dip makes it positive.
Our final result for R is -1.6 deg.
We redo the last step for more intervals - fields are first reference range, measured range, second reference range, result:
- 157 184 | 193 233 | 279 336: -1.1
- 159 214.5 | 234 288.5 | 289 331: -0.6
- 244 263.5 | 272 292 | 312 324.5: 0.9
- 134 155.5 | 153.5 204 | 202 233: 1.2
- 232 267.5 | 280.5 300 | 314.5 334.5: 1.1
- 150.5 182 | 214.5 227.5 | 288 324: -0.6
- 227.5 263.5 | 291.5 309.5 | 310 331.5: 0.7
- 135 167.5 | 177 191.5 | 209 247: 0.2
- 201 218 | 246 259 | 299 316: -0.6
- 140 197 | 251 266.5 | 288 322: -0.5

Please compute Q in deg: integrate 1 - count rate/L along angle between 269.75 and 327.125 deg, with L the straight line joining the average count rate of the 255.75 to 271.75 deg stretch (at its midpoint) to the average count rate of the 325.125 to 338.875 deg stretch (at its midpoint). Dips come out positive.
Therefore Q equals 2.8 deg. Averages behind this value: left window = 339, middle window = 333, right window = 361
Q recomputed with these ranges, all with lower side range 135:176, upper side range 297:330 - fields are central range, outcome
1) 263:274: 0.1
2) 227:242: -0.4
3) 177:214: -0.3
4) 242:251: -0.4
